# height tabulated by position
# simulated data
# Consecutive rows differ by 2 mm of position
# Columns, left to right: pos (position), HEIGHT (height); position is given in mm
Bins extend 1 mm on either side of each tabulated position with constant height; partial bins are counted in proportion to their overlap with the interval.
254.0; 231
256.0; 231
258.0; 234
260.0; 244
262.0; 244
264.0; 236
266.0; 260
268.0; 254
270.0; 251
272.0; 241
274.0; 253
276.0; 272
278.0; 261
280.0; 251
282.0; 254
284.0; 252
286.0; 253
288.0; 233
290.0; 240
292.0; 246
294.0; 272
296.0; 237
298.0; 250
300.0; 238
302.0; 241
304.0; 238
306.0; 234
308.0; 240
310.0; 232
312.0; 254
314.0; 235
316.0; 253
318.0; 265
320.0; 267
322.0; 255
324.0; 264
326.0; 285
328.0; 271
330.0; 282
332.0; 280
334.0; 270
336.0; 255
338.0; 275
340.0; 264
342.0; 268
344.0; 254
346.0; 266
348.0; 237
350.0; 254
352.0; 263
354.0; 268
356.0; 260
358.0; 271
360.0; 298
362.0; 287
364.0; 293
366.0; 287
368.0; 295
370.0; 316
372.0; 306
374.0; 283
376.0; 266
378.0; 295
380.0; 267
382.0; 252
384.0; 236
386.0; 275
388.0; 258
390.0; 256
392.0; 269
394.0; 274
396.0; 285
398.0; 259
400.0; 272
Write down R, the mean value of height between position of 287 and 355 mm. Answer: 255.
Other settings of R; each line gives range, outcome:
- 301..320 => 245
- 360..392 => 278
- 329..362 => 267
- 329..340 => 272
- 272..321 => 249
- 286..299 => 247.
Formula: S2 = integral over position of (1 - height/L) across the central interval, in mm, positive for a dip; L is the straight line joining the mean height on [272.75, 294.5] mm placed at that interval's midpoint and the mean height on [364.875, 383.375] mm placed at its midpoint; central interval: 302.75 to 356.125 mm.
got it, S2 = 2.0 mm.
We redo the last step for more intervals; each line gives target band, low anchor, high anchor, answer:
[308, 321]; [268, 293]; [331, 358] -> 0.4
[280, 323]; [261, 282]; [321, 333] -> 2.6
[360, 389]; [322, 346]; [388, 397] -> -1.2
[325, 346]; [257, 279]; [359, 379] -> 0.6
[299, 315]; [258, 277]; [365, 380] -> 1.6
